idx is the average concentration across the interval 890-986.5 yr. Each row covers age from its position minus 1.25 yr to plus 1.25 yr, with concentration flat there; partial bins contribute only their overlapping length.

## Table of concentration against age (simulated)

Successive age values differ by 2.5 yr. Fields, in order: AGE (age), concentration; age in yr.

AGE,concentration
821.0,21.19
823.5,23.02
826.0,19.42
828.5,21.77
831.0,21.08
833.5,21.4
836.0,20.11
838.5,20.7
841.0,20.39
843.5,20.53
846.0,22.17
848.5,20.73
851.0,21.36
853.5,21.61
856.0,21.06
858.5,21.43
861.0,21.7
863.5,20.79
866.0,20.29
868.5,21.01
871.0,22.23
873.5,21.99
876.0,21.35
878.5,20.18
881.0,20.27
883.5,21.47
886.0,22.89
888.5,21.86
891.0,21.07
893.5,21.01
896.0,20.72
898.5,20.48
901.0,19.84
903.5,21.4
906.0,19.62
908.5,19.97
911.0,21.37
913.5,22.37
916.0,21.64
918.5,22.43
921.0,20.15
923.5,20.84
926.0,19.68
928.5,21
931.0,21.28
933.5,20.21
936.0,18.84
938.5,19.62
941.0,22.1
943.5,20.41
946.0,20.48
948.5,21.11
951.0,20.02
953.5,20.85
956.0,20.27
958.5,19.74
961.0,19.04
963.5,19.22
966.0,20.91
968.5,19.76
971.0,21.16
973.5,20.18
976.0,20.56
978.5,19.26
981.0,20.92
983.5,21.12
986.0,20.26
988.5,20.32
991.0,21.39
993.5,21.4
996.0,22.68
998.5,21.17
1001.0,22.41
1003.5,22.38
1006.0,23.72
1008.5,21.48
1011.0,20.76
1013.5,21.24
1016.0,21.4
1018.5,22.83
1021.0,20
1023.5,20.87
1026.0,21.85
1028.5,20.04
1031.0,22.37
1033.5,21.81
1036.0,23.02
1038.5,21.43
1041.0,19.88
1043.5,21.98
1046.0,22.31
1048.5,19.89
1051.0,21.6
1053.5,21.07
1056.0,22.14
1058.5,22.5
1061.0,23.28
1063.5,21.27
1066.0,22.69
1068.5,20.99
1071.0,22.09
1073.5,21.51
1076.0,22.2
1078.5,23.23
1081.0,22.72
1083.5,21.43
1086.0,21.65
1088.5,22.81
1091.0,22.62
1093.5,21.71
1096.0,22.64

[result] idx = 20.5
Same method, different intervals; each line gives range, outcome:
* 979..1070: 21.6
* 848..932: 21.1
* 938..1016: 20.9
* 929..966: 20.3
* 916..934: 20.9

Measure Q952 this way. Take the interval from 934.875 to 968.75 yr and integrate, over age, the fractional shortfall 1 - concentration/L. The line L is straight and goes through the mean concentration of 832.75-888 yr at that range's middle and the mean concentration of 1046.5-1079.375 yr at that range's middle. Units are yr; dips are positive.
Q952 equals 2.1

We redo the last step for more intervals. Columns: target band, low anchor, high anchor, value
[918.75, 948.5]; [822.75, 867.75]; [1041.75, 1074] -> 1.17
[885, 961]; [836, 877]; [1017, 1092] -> 2.28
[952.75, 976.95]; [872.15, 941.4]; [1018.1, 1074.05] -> 1.20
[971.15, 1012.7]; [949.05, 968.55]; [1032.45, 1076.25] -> -1.24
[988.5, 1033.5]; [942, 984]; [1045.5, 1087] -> -1.23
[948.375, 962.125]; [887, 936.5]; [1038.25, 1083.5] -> 0.66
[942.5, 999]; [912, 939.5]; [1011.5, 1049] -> 1.37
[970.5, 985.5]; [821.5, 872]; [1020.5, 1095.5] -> 0.73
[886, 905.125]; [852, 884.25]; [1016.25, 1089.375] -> 0.23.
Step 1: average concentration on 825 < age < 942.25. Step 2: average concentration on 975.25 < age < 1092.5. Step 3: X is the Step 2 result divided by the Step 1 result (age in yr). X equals 1.0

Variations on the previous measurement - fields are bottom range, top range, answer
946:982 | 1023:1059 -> 1.06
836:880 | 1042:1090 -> 1.04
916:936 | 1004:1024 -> 1.04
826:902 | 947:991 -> 0.96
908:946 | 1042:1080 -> 1.05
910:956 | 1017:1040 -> 1.04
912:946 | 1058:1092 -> 1.07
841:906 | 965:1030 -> 1.00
